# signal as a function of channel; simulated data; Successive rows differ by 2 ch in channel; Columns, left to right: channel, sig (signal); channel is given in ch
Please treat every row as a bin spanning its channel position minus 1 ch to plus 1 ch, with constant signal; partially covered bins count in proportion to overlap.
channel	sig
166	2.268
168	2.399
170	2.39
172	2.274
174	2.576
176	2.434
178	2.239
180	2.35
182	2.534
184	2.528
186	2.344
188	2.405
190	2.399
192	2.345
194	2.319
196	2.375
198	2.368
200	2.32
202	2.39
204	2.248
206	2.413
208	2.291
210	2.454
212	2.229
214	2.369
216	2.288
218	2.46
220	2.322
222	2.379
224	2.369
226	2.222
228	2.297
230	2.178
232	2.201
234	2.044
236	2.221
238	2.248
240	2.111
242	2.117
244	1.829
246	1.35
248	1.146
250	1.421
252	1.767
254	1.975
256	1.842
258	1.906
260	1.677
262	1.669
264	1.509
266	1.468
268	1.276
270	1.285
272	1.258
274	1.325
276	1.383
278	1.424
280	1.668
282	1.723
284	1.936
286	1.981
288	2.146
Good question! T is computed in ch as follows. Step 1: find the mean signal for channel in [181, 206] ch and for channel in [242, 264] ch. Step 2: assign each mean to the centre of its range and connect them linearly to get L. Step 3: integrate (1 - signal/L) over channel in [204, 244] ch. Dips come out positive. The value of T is -4.9 ch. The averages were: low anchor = 2.38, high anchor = 1.67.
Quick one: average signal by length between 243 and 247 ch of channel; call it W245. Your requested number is 1.59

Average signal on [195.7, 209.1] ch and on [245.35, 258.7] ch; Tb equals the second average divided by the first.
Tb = 0.7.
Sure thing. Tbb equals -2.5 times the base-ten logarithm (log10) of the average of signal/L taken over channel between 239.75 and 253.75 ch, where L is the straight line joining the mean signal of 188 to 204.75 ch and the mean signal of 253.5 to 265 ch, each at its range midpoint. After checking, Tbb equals 0.13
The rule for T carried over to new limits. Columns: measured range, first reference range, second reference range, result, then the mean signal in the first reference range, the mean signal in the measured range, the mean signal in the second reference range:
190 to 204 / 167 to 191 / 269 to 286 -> -0.64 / 2.41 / 2.35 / 1.53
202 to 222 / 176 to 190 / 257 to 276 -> -2.56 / 2.4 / 2.35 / 1.48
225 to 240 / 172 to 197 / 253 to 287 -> -1.86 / 2.4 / 2.2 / 1.61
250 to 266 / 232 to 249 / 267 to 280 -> -1.13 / 1.9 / 1.72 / 1.35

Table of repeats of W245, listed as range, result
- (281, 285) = 1.83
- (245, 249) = 1.25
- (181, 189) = 2.45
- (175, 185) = 2.42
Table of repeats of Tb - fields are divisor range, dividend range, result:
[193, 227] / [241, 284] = 0.67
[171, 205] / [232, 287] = 0.71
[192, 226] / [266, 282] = 0.60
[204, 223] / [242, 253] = 0.66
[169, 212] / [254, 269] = 0.69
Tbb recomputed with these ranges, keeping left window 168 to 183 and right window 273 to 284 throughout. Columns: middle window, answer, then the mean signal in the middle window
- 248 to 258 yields 0.03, 1.71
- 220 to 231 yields -0.16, 2.29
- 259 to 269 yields 0.10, 1.52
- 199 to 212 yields -0.09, 2.34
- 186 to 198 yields -0.05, 2.37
